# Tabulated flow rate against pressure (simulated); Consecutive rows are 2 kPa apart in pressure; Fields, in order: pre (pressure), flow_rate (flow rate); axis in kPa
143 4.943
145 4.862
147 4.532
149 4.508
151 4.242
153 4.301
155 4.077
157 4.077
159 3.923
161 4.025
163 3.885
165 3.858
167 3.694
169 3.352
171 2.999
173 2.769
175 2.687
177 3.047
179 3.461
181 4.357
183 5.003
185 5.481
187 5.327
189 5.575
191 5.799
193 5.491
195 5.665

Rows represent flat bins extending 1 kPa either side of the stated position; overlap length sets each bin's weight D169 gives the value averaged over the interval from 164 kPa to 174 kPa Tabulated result 3.33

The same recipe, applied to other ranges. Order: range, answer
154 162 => 4.03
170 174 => 2.88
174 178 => 2.87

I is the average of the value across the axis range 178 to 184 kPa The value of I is 4.27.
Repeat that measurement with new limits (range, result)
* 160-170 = 3.76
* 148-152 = 4.38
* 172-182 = 3.26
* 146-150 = 4.52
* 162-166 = 3.87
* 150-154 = 4.27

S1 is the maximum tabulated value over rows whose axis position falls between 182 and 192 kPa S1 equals 5.799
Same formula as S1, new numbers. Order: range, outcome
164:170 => 3.858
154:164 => 4.077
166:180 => 3.694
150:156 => 4.301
